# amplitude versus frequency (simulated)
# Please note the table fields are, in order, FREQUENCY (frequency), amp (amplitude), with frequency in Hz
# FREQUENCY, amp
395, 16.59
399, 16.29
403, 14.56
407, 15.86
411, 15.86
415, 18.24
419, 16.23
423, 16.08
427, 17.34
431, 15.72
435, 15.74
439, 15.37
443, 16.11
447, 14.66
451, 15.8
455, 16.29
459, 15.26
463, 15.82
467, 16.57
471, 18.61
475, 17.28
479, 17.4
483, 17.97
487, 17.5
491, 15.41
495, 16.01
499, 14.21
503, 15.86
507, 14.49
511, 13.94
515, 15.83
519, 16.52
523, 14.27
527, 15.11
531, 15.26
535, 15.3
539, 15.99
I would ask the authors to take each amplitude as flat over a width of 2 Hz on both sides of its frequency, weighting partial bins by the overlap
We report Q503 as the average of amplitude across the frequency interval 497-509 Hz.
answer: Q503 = 14.9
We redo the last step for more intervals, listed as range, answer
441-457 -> 15.7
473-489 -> 17.5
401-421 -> 16.1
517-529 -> 15.3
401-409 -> 15.2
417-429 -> 16.6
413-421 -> 17.2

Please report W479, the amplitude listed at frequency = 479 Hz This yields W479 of 17.4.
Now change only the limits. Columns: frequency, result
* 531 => 15.26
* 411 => 15.86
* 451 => 15.8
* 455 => 16.29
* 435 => 15.74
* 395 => 16.59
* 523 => 14.27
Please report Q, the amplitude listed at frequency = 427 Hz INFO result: 17.34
